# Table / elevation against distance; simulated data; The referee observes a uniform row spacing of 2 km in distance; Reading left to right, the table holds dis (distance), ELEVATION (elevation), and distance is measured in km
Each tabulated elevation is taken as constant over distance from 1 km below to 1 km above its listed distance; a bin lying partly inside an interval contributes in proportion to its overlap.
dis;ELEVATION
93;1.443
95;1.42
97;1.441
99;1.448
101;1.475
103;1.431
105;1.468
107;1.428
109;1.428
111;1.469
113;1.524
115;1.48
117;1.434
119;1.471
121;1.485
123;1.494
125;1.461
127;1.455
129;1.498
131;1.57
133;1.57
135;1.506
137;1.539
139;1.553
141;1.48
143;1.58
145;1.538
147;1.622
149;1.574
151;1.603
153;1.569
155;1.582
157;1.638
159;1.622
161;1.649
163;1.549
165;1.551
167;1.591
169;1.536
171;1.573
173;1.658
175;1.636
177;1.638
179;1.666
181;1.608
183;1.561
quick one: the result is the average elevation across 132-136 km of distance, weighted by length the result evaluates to 1.54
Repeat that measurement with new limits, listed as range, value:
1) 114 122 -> 1.47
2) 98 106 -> 1.46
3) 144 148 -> 1.58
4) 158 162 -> 1.64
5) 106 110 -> 1.43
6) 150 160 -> 1.6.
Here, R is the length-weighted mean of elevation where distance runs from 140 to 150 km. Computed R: 1.56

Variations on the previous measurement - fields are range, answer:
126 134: 1.52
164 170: 1.56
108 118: 1.47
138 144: 1.54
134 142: 1.52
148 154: 1.58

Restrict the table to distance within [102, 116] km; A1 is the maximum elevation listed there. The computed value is 1.524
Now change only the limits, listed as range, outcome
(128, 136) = 1.57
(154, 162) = 1.649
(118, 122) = 1.485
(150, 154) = 1.603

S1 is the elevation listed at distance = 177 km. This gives 1.638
